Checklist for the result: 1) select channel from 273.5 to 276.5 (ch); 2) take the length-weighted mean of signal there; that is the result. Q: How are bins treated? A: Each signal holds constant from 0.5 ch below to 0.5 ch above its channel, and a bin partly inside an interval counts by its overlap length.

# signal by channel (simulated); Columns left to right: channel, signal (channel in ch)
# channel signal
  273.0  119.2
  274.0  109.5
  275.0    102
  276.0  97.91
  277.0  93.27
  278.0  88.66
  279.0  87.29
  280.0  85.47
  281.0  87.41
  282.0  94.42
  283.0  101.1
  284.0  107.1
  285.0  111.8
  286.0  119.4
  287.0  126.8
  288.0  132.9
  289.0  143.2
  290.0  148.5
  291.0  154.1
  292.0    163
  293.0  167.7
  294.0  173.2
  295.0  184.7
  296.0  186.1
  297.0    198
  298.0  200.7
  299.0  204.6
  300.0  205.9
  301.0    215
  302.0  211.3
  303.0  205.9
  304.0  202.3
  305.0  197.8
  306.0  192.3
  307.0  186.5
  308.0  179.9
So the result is 103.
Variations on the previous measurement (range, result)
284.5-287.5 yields 119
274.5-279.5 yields 93.8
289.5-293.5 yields 158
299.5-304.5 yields 208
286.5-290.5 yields 138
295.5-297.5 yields 192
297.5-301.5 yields 207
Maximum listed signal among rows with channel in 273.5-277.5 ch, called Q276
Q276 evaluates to 109.5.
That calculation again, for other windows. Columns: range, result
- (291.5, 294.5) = 173.2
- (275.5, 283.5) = 101.1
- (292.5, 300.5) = 205.9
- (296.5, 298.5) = 200.7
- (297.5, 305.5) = 215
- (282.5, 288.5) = 132.9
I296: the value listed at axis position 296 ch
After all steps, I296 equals 186.1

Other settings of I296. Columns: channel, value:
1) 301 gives 215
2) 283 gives 101.1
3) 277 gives 93.27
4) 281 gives 87.41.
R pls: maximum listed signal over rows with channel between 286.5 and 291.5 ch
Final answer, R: 154.1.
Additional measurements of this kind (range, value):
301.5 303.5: 211.3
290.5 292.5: 163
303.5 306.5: 202.3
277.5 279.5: 88.66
